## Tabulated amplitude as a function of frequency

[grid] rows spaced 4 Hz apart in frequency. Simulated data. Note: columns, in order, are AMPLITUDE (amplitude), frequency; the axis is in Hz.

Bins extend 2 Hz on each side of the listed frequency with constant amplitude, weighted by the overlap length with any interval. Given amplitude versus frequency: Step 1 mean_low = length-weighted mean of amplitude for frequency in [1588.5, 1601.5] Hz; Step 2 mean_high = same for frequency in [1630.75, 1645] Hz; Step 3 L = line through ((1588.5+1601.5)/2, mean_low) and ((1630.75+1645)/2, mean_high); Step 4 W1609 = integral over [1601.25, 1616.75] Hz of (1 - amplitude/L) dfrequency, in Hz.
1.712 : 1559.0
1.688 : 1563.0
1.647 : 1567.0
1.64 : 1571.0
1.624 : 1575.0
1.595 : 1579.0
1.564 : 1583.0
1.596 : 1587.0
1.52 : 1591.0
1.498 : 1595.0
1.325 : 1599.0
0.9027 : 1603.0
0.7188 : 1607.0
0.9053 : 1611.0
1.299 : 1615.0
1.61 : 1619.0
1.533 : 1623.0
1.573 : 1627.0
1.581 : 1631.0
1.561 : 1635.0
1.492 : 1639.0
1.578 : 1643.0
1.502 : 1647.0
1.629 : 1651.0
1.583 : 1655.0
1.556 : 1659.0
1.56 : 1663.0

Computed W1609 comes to 5.5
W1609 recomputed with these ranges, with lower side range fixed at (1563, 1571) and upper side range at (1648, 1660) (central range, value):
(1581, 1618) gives 8.2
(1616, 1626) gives 0.4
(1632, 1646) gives 0.5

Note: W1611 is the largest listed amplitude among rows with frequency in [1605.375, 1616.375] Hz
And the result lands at 1.299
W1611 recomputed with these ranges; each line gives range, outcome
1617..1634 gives 1.61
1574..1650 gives 1.624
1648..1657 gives 1.629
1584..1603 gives 1.596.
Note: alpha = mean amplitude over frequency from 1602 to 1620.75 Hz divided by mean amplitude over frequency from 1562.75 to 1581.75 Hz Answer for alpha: 0.7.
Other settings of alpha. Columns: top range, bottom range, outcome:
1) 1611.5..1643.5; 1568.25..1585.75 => 0.93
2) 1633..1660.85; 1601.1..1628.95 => 1.28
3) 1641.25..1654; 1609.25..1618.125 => 1.34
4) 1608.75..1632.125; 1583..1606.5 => 1.04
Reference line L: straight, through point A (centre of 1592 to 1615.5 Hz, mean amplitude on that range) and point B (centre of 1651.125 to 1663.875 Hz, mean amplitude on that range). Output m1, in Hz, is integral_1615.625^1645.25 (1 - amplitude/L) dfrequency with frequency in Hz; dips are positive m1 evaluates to -4.6 Hz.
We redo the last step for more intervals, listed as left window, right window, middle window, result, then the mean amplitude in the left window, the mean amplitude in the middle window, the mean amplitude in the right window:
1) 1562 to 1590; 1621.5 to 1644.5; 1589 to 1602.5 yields 1.8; 1.62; 1.39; 1.55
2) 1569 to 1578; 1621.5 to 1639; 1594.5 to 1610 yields 5.2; 1.63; 1.06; 1.55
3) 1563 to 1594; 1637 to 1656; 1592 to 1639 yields 7.3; 1.6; 1.33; 1.56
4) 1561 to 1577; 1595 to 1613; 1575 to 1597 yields -3.6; 1.65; 1.56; 1.02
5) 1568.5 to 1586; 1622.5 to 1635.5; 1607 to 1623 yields 3.5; 1.61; 1.24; 1.57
